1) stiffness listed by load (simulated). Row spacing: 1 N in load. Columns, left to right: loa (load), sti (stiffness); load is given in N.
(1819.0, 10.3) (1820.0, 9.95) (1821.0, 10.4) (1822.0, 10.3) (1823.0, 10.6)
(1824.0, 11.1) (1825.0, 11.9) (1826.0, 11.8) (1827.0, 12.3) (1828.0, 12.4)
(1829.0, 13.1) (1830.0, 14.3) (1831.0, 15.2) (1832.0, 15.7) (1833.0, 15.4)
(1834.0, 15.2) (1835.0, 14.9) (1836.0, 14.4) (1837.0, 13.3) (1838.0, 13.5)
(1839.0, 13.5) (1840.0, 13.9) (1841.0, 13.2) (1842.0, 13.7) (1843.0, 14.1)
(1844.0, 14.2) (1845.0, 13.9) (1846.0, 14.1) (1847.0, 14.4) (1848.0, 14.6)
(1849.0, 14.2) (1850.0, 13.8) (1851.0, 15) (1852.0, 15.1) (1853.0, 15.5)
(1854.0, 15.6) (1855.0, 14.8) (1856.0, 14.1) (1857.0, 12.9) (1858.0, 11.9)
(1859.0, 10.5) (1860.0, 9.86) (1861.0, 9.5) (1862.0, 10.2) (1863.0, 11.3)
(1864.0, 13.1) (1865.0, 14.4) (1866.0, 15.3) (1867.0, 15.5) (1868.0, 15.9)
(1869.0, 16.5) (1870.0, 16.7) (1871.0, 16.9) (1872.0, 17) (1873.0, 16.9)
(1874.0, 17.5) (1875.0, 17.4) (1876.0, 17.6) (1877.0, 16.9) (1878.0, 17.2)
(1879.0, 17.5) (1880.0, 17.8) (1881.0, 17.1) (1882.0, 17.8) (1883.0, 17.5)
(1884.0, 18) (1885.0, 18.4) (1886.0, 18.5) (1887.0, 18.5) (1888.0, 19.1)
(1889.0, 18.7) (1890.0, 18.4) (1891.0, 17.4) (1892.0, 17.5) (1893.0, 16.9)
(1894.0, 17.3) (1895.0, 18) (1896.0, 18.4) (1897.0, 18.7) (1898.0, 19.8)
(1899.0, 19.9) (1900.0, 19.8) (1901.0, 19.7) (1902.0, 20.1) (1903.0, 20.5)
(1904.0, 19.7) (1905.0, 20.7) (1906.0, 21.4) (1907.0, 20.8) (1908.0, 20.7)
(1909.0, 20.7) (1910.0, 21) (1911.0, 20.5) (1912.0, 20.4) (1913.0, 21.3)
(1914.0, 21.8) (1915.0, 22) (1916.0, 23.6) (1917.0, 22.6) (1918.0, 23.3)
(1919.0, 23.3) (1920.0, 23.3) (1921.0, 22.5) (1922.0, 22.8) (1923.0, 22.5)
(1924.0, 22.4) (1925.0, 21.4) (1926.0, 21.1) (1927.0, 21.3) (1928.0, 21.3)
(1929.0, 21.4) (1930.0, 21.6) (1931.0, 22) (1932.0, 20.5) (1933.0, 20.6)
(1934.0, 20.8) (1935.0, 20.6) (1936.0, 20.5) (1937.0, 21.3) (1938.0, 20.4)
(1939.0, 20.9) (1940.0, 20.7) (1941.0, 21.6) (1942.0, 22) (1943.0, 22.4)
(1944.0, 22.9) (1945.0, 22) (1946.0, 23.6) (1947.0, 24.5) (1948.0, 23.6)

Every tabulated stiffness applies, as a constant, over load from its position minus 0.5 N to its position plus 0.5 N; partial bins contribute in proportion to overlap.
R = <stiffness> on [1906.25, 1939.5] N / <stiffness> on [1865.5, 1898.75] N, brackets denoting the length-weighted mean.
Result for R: 1.2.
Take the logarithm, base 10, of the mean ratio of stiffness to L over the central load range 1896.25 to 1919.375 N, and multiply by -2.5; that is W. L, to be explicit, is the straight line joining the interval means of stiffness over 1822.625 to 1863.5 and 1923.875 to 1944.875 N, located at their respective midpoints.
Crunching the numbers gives -0.10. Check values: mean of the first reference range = 13.4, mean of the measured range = 20.9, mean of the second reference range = 21.3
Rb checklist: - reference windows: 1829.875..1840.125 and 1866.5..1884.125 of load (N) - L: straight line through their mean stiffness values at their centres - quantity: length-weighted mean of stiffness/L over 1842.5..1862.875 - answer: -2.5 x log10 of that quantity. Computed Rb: 0.17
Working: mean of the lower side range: 14.5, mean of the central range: 13.4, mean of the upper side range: 17.1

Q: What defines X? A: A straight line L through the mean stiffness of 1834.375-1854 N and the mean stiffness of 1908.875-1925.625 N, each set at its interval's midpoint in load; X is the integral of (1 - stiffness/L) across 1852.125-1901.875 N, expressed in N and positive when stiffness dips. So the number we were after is 4.1 N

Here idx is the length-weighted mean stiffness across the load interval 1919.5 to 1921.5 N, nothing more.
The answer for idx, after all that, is 22.9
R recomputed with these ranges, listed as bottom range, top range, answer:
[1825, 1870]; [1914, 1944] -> 1.58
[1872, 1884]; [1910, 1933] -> 1.26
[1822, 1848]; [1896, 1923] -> 1.56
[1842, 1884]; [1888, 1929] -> 1.38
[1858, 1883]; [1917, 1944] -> 1.42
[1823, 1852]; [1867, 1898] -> 1.28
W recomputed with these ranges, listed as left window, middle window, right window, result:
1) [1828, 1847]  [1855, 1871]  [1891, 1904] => 0.210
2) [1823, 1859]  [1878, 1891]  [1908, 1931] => 0.015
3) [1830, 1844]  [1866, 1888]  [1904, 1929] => 0.047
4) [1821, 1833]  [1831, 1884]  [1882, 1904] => 0.039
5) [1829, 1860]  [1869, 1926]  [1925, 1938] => -0.066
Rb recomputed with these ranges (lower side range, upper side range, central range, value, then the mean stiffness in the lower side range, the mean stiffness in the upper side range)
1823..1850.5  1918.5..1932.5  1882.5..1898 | 0.03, 13.7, 22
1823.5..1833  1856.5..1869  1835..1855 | -0.10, 13.2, 12.7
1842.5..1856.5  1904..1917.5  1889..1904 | 0.05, 14.5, 21.3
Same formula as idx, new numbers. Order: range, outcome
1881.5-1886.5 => 18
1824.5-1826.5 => 11.9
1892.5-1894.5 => 17.1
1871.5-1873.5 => 16.9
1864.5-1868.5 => 15.3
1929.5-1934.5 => 21.1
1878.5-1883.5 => 17.5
